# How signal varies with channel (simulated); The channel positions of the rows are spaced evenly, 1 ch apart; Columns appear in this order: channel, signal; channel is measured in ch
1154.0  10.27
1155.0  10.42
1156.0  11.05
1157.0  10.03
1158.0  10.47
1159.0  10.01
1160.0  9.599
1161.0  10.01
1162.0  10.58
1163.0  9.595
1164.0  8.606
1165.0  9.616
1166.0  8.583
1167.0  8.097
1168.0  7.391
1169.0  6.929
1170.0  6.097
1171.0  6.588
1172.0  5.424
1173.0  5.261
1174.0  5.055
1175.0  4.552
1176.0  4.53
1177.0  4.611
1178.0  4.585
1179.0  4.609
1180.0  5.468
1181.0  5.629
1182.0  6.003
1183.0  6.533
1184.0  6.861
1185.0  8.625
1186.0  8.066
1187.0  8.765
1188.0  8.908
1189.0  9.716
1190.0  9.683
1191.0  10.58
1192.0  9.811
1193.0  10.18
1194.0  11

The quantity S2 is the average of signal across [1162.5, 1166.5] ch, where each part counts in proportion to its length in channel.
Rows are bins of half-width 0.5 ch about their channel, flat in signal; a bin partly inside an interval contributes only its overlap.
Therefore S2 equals 9.1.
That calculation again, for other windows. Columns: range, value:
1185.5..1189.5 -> 8.86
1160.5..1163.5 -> 10.1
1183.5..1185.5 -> 7.74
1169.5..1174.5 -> 5.69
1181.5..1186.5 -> 7.22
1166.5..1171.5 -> 7.02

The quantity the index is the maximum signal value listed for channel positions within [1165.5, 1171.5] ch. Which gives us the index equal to 8.583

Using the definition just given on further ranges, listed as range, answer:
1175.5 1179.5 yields 4.611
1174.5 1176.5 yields 4.552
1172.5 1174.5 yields 5.261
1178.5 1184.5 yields 6.861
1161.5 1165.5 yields 10.58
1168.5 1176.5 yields 6.929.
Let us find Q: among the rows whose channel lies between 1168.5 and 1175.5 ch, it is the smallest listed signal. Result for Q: 4.552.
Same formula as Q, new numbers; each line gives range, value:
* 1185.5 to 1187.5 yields 8.066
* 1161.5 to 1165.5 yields 8.606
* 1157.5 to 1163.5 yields 9.595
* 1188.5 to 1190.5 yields 9.683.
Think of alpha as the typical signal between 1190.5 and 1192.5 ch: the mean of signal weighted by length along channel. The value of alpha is 10.2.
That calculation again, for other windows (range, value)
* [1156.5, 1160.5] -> 10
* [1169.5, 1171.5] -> 6.34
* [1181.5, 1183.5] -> 6.27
